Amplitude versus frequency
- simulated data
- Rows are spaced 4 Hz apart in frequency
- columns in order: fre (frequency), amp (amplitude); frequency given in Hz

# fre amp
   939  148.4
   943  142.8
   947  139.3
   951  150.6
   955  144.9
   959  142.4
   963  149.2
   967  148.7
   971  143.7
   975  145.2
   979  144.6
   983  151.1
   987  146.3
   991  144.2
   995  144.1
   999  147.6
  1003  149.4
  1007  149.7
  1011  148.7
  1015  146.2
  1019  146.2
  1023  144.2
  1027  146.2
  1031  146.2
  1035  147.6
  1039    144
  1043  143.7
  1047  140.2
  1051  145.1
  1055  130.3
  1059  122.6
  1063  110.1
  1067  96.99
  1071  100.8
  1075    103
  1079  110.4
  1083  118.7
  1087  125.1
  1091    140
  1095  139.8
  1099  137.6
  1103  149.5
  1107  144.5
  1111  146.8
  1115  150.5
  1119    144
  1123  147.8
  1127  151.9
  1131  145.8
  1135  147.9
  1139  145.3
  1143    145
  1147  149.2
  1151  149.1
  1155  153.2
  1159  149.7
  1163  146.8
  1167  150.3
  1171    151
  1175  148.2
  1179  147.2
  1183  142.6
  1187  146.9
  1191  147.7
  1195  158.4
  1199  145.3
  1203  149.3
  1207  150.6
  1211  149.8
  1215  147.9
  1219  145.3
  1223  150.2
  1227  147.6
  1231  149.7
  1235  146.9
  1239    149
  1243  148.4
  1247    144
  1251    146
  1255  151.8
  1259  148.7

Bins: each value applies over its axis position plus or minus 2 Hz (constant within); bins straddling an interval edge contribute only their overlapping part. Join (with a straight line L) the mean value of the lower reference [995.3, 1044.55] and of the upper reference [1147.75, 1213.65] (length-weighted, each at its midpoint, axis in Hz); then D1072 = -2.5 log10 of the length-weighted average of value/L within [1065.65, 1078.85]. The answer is 0.401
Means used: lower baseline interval 147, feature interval 102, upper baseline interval 149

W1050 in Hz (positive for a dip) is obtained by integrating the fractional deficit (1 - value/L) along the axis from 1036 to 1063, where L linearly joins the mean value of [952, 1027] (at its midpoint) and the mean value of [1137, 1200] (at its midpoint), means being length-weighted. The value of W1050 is 2.1 Hz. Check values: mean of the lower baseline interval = 147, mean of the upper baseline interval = 149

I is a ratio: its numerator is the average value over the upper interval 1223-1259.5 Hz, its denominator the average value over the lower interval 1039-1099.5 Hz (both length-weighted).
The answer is 1.2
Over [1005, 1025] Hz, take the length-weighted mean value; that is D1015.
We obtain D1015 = 147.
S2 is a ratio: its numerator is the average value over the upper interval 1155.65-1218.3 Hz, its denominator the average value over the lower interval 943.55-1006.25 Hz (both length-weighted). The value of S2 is 1.02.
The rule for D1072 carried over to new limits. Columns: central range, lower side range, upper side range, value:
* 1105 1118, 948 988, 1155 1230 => 0.01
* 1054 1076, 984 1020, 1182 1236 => 0.32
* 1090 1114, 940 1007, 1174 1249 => 0.03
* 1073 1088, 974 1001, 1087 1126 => 0.26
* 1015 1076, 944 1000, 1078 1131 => 0.08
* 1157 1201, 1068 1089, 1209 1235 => -0.09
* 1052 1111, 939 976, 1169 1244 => 0.18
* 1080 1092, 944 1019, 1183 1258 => 0.17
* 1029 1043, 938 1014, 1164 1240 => 0.01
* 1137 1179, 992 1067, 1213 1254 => -0.03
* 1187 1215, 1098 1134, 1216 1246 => -0.02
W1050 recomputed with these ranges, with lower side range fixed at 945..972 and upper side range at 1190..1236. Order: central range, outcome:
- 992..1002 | 0.0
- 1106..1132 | 0.1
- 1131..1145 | 0.2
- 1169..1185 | 0.1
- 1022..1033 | 0.1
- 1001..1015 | -0.2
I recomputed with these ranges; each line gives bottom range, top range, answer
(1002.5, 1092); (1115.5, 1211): 1.12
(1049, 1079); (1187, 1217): 1.30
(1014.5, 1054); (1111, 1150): 1.02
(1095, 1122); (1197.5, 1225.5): 1.02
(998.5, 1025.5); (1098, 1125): 0.99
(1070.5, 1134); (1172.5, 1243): 1.09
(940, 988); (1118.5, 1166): 1.02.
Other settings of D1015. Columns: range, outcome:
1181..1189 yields 145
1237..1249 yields 147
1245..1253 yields 145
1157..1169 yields 149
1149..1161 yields 151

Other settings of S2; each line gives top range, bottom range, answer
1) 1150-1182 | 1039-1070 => 1.17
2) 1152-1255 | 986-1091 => 1.10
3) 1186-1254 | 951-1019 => 1.01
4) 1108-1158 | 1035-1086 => 1.20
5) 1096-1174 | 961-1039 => 1.01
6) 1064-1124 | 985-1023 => 0.88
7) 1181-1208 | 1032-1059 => 1.06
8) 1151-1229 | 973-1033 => 1.01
